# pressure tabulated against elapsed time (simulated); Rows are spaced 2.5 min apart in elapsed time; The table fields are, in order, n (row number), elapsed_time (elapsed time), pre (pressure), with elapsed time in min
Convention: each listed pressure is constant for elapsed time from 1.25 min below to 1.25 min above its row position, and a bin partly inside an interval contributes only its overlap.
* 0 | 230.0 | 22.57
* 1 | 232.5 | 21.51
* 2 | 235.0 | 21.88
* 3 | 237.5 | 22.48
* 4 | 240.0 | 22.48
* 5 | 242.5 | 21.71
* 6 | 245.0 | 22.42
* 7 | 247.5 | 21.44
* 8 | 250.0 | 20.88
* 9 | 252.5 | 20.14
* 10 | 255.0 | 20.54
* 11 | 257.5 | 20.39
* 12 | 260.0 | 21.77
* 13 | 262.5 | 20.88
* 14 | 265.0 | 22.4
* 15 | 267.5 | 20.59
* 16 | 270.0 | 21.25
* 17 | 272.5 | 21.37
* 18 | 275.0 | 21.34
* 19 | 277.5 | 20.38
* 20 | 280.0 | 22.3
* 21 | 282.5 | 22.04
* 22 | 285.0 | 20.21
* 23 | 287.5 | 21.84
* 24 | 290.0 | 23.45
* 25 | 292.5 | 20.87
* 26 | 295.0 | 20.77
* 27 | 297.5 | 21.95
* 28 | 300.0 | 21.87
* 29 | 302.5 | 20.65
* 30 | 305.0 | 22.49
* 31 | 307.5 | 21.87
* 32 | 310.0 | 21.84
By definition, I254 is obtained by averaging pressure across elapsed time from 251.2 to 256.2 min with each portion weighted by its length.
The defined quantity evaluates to 20.3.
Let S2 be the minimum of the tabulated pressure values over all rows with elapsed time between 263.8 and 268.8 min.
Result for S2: 20.59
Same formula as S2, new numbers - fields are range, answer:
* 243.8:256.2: 20.14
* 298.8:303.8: 20.65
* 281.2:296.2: 20.21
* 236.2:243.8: 21.71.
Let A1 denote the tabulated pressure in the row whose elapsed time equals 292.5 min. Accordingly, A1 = 20.87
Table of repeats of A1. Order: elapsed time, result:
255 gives 20.54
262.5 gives 20.88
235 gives 21.88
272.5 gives 21.37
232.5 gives 21.51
